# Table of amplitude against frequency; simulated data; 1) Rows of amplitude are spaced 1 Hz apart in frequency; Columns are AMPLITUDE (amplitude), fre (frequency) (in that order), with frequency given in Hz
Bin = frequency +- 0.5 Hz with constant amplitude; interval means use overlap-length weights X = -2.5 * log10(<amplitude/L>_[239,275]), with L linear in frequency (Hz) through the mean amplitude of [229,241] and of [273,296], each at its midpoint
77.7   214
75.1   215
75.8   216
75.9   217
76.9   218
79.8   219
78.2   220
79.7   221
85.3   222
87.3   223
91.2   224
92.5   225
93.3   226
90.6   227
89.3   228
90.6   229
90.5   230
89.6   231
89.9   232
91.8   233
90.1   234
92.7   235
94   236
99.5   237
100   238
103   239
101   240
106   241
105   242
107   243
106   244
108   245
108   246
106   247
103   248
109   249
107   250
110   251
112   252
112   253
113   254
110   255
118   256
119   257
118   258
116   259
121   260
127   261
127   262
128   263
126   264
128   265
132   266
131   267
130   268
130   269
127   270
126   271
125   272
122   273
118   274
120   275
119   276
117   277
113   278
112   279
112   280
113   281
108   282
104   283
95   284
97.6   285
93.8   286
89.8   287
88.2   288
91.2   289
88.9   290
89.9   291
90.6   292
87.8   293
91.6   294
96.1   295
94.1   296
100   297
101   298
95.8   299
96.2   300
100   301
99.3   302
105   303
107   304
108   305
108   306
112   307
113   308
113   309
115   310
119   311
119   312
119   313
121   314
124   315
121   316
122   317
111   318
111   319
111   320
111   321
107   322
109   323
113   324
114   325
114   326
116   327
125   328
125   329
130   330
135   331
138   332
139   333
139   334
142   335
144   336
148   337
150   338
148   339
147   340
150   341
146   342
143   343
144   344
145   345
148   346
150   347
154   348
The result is -0.19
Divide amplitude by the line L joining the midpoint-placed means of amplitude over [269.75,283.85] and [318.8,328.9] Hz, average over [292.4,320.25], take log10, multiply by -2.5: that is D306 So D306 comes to 0.066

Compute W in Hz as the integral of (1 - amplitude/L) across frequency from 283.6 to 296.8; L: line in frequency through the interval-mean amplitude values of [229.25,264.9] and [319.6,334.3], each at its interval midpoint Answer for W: 2.6 Hz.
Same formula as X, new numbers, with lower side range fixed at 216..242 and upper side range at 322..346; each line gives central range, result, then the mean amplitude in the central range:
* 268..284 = -0.07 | 117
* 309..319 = 0.07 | 118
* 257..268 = -0.20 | 125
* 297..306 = 0.19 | 102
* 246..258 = -0.11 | 111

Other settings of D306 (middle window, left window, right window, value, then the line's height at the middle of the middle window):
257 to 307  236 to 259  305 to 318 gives 0.028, 113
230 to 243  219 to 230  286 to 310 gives -0.089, 89.4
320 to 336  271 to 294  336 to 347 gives 0.112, 137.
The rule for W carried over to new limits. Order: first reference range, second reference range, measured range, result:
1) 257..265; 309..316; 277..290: 2.1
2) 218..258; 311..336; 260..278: -3.0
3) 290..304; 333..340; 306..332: 1.1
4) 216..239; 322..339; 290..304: 2.5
